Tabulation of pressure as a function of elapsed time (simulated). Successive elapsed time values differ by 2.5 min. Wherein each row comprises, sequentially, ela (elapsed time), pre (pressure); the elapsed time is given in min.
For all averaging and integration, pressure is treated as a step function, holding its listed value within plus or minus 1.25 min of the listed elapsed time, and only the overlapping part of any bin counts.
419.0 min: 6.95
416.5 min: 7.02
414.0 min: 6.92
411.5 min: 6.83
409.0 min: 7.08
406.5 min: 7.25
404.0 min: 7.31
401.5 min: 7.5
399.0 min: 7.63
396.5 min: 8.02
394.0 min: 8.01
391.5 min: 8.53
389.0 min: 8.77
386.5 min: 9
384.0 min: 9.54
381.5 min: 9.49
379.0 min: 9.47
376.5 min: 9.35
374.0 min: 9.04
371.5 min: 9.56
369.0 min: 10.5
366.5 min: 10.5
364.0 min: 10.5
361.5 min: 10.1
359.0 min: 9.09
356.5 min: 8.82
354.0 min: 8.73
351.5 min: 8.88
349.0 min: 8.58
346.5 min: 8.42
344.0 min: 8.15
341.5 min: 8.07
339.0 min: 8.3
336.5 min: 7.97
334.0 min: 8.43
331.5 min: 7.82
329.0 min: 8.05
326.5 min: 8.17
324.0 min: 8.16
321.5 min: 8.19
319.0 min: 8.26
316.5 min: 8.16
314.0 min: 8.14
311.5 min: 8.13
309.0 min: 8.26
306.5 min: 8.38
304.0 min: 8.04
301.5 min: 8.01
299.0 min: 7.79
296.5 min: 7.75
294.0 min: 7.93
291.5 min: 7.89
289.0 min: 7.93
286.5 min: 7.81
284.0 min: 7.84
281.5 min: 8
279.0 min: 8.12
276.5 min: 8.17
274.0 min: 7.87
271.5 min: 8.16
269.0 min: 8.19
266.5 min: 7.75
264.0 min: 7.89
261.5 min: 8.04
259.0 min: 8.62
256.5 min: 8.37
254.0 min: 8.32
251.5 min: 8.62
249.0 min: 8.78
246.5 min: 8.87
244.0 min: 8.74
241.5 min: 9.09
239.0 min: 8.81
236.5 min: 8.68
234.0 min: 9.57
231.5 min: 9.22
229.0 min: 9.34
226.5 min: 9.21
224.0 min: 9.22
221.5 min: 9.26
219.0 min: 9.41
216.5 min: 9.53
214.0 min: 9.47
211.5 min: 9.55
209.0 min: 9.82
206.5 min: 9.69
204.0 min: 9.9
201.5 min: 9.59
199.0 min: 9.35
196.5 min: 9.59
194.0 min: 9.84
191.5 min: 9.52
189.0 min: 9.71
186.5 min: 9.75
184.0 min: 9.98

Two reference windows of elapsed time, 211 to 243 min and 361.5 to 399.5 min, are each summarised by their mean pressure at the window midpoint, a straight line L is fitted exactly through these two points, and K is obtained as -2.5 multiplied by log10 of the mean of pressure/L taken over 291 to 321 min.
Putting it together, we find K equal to 0.15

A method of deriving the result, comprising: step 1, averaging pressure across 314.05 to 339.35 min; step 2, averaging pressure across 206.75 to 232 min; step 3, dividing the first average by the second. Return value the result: 0.9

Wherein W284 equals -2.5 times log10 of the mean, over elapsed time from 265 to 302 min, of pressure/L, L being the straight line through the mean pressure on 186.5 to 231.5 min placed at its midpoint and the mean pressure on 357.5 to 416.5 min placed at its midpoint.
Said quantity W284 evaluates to 0.15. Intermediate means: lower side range 9.53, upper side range 8.66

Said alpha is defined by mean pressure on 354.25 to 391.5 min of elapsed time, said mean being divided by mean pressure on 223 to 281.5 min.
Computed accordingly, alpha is 1.11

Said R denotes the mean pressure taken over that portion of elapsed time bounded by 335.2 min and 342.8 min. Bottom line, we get 8.12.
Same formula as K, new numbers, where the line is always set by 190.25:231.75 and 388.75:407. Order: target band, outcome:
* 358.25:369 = -0.24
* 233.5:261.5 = 0.06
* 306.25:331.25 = 0.05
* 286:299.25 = 0.12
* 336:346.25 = 0.03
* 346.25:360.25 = -0.07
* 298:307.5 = 0.08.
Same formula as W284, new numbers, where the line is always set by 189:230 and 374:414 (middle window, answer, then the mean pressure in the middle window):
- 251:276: 0.12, 8.17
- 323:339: 0.07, 8.11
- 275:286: 0.13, 8.01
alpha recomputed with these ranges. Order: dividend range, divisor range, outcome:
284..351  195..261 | 0.88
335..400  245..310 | 1.10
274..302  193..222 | 0.83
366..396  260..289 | 1.16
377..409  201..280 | 0.94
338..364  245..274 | 1.06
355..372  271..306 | 1.24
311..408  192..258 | 0.94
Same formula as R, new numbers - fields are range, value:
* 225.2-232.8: 9.26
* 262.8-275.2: 7.97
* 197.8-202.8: 9.48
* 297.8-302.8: 7.9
